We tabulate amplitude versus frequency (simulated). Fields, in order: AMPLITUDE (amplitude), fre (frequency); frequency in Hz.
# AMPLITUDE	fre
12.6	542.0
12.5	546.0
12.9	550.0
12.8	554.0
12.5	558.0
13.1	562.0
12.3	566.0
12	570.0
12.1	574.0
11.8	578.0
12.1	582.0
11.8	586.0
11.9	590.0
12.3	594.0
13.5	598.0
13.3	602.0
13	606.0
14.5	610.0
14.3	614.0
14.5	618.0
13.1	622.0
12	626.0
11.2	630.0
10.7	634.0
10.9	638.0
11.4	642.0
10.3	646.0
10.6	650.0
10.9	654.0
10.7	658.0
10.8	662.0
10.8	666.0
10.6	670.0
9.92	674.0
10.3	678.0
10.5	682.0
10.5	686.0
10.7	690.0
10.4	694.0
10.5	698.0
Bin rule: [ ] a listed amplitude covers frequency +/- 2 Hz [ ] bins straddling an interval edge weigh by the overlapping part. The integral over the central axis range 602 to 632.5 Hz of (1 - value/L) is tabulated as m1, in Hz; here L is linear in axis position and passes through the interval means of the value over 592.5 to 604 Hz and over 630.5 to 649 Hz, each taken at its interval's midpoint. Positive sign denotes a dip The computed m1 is -2.9 Hz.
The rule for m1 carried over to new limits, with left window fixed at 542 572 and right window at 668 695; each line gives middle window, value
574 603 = -0.7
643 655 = 0.4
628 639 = 0.3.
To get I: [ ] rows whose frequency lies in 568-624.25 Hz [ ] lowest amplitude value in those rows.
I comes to 11.8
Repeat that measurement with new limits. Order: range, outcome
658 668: 10.7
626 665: 10.3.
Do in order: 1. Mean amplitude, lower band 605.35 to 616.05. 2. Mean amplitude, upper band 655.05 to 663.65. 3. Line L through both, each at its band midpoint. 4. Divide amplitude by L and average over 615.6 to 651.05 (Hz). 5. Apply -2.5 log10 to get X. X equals 0.08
